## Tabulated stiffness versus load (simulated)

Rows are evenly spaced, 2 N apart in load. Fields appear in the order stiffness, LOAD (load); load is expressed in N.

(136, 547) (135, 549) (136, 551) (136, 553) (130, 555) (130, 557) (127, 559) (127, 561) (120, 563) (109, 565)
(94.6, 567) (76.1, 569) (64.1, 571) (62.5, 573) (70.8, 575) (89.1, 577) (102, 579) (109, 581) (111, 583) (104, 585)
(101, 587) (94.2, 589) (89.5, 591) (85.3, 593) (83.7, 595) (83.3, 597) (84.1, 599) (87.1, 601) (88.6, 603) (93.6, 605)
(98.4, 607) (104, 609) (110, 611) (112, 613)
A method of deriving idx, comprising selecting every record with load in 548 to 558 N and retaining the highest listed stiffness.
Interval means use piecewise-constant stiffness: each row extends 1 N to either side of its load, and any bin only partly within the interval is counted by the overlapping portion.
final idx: 136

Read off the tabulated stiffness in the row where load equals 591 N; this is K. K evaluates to 89.5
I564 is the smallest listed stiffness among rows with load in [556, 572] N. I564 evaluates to 64.1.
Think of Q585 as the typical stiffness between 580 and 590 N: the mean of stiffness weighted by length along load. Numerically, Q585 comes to 104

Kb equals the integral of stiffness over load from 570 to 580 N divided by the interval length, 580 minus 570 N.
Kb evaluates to 77.7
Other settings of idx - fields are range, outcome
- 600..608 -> 98.4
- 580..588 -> 111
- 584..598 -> 104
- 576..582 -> 109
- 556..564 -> 130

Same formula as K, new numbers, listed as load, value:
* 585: 104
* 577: 89.1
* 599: 84.1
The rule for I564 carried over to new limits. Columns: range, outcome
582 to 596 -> 83.7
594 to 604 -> 83.3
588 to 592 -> 89.5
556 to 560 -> 127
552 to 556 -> 130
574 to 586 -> 70.8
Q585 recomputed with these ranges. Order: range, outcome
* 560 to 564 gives 124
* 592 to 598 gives 84.1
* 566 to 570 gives 85.3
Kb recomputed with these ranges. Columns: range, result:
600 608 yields 91.9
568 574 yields 67.6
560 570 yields 105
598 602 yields 85.6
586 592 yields 94.9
